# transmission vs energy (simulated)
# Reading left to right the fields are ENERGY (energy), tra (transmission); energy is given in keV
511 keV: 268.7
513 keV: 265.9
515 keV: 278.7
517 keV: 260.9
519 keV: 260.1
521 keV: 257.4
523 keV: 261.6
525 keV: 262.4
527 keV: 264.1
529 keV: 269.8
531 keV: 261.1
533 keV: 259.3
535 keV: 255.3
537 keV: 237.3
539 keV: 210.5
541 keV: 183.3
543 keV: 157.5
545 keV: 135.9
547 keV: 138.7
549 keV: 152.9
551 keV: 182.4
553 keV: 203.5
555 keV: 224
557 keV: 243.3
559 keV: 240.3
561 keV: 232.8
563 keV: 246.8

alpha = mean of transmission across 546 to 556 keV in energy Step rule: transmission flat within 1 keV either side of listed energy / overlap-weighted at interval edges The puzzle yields 180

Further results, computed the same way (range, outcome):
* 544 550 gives 142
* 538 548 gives 165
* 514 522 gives 264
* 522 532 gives 264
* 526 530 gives 267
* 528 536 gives 261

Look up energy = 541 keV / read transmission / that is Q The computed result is 183.3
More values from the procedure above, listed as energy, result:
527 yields 264.1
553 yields 203.5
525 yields 262.4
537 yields 237.3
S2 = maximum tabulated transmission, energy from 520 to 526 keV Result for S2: 262.4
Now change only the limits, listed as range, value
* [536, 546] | 237.3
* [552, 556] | 224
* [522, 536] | 269.8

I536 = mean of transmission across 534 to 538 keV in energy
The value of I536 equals 246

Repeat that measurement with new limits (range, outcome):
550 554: 193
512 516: 272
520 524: 260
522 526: 262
